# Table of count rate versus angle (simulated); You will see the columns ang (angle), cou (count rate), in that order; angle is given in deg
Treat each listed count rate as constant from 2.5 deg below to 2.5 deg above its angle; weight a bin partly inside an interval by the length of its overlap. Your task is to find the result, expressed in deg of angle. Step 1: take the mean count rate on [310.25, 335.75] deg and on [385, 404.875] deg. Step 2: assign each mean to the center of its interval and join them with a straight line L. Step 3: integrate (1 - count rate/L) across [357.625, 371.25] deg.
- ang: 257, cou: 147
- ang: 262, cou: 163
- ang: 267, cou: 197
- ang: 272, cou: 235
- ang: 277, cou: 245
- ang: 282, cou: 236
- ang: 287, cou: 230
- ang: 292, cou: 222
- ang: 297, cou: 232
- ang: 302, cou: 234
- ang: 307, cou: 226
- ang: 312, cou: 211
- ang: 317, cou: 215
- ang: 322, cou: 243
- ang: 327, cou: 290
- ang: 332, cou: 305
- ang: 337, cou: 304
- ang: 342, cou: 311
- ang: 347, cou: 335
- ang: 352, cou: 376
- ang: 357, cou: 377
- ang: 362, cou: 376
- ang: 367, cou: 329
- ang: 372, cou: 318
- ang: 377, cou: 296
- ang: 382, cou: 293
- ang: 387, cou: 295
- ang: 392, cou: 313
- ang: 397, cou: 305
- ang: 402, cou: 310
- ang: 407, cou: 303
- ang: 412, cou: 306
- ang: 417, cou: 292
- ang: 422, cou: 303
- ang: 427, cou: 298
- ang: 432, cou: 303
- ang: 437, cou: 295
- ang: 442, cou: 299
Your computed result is -3.19 deg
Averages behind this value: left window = 257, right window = 306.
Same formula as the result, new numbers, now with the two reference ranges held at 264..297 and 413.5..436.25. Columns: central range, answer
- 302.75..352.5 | -4.9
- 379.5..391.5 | -0.8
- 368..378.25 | -1.4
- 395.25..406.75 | -0.8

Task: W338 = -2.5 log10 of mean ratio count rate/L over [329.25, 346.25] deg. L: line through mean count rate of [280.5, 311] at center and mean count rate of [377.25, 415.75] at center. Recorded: -0.19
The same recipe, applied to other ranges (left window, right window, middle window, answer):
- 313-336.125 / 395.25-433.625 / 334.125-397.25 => -0.163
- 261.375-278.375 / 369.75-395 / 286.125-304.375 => 0.017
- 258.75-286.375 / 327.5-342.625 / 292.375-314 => 0.143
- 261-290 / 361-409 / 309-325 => 0.137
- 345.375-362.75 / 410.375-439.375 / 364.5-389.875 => 0.128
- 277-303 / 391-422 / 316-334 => -0.050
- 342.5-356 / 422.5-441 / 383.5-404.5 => 0.062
